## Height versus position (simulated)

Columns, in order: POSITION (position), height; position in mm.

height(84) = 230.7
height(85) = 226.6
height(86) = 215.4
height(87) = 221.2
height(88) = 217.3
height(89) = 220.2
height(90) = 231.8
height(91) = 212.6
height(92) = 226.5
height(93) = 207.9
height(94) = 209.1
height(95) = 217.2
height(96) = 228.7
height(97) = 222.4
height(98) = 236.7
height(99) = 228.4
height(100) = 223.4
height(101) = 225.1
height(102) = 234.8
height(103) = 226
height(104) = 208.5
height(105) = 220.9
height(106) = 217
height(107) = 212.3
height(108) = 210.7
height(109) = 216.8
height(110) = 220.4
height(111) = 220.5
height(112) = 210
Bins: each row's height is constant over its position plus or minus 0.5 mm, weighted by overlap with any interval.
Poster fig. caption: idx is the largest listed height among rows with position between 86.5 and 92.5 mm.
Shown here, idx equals 231.8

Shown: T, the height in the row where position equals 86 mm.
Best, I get 215.4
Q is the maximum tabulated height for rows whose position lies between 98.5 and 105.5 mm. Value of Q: 234.8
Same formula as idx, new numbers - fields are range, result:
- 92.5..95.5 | 217.2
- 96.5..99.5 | 236.7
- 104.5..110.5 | 220.9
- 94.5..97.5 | 228.7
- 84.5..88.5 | 226.6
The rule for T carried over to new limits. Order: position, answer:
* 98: 236.7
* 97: 222.4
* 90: 231.8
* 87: 221.2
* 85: 226.6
